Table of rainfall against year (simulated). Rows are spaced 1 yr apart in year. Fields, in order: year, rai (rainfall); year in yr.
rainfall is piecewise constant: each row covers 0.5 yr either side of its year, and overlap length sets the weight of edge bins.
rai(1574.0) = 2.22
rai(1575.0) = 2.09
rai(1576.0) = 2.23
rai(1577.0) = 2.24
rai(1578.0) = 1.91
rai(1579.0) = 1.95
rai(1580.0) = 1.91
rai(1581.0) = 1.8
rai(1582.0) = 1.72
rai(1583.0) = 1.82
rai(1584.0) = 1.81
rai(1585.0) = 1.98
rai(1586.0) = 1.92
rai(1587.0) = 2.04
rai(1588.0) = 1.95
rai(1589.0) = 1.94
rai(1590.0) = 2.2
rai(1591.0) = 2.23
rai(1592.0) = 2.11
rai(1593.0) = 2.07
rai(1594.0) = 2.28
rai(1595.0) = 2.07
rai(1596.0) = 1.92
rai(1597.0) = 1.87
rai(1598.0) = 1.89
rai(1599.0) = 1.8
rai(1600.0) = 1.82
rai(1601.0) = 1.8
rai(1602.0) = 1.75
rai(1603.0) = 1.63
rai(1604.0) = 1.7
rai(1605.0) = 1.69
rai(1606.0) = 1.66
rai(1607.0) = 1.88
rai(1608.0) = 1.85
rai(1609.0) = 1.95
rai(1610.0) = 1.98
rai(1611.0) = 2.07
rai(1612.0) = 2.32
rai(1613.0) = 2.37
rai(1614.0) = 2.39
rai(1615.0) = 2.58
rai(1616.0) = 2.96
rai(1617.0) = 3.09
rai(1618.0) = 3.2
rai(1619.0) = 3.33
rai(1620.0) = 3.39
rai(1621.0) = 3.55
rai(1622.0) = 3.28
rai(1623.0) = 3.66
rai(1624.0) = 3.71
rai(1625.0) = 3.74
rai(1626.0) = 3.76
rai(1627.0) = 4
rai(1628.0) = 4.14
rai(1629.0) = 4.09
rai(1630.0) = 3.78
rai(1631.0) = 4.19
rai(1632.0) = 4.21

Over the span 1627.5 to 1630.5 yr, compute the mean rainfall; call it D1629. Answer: 4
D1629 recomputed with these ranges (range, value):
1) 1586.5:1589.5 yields 1.98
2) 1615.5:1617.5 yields 3.02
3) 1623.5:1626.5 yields 3.74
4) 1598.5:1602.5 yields 1.79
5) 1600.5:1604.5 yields 1.72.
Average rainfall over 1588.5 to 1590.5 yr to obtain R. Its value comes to 2.07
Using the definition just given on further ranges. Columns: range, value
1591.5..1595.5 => 2.13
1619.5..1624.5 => 3.52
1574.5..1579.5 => 2.08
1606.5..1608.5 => 1.86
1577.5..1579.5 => 1.93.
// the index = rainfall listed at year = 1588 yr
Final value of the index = 1.95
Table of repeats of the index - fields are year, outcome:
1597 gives 1.87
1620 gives 3.39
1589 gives 1.94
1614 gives 2.39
